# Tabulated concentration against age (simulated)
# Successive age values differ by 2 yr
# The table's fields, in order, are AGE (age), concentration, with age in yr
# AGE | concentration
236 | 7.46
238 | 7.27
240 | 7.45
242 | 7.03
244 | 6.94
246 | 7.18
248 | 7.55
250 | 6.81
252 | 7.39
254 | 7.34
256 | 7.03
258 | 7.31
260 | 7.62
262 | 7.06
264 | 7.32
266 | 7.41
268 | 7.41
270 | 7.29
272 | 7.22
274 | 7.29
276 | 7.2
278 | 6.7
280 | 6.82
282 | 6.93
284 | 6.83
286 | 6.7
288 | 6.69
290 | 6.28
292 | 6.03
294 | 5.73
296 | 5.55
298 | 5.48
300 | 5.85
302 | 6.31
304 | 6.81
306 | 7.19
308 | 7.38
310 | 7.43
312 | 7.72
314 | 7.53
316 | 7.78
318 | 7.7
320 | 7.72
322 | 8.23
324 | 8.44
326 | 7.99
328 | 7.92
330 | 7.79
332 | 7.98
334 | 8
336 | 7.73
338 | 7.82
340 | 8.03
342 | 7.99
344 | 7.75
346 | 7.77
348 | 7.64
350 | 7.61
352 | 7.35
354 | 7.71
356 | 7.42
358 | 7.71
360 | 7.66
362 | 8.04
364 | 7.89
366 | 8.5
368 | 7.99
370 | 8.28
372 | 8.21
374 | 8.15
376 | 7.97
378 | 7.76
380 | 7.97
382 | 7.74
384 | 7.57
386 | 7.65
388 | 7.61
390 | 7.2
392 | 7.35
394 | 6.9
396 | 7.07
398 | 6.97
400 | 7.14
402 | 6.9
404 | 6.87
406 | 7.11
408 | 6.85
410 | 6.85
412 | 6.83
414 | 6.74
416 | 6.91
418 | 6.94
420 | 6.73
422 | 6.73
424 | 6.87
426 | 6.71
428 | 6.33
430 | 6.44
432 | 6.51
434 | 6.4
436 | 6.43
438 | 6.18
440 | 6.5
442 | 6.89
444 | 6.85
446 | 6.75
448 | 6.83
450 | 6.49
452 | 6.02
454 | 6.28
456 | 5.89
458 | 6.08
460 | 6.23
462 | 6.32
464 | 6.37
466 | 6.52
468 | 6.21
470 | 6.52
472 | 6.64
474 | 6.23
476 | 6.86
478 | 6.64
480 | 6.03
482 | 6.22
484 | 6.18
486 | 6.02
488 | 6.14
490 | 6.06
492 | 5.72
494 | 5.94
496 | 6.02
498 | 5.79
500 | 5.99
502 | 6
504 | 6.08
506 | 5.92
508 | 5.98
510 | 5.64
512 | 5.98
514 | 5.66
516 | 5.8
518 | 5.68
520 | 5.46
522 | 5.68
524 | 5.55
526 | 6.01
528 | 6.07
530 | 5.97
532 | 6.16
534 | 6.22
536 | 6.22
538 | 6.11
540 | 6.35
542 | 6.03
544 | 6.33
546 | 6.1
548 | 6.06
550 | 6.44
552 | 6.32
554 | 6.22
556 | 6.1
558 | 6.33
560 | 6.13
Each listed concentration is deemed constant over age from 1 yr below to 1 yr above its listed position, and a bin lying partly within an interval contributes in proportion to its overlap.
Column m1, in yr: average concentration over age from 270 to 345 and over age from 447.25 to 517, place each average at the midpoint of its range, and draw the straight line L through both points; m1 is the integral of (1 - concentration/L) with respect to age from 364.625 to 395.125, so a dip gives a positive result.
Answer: -4.6 yr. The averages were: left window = 7.2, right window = 6.15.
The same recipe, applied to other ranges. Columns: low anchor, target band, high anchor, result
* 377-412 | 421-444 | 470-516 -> 0.82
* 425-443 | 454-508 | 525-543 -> 1.22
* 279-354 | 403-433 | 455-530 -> -0.88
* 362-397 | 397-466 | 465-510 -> 3.68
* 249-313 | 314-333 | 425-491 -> -3.28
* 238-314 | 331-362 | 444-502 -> -4.91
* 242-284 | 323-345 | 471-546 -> -3.53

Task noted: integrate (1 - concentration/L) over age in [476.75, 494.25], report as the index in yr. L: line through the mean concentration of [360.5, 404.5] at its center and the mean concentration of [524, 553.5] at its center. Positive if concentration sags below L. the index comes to 1.4 yr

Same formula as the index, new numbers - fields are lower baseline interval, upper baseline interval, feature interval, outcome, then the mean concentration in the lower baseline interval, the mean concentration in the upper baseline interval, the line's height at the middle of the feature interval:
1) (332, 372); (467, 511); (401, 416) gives 0.5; 7.85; 6.13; 7.14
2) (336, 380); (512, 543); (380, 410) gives 0.9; 7.87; 5.93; 7.45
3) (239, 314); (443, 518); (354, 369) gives -2.8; 6.93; 6.18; 6.62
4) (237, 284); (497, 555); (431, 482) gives -0.9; 7.19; 5.99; 6.31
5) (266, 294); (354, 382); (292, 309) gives 2.0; 6.85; 7.95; 7.11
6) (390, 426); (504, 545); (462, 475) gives 0.0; 6.93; 5.94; 6.42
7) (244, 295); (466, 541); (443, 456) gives -0.4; 7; 6.05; 6.27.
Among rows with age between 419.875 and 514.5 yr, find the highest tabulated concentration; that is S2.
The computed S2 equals 6.89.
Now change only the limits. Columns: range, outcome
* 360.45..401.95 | 8.5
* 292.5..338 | 8.44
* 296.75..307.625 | 7.19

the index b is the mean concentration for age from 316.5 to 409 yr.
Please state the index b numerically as 7.69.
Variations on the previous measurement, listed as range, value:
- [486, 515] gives 5.93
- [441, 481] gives 6.43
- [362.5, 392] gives 7.88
